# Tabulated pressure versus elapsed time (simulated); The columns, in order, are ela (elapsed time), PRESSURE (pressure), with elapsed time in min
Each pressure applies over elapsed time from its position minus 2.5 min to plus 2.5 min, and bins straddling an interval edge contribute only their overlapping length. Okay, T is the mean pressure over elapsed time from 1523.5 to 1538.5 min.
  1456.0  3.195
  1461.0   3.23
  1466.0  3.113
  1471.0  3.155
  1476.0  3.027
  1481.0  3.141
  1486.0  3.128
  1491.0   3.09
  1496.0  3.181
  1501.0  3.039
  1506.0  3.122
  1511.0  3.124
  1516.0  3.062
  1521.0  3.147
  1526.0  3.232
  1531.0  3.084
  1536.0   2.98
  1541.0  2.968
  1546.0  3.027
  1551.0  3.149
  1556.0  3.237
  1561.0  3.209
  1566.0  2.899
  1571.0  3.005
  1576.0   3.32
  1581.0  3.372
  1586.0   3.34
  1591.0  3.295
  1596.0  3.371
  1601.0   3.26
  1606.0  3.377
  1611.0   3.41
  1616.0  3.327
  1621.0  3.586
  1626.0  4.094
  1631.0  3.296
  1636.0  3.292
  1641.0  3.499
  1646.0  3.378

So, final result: 3.1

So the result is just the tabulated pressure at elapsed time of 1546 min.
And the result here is 3.027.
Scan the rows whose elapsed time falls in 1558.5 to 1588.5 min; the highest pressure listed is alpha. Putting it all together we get 3.372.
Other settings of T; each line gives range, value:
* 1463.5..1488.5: 3.11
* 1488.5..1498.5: 3.14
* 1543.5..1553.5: 3.09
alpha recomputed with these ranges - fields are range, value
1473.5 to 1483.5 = 3.141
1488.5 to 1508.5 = 3.181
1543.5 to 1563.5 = 3.237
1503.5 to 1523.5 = 3.147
